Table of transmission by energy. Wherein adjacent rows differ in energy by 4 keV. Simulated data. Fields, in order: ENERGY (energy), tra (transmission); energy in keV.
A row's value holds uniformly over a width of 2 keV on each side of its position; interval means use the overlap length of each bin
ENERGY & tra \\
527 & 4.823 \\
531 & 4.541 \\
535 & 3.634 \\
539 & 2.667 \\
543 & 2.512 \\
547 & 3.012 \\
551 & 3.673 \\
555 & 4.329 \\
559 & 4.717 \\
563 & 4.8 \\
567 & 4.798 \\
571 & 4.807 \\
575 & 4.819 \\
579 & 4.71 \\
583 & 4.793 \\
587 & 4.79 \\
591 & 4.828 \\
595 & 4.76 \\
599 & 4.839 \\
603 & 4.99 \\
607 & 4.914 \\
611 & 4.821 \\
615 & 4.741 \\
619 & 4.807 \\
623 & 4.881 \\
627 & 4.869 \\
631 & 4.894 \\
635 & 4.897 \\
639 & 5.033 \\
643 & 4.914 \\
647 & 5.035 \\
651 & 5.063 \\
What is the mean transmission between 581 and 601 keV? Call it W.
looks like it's 4.8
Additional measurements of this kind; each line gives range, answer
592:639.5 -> 4.86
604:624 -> 4.84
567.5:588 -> 4.78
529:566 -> 3.79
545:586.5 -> 4.46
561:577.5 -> 4.8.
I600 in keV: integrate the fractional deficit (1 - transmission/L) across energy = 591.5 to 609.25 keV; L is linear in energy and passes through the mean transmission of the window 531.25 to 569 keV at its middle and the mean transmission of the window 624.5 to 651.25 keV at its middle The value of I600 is -1.6 keV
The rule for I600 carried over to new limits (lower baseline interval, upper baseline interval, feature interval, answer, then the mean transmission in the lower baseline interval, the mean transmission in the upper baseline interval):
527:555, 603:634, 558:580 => -4.3 keV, 3.52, 4.86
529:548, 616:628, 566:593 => -5.0 keV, 3.29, 4.84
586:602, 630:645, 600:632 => 0.1 keV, 4.82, 4.94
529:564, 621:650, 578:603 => -2.8 keV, 3.74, 4.94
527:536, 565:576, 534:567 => 6.0 keV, 4.3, 4.81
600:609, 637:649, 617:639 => 0.4 keV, 4.94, 4.99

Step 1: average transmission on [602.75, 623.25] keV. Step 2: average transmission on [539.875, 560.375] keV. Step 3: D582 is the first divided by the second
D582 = 1.4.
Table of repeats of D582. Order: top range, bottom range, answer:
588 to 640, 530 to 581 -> 1.19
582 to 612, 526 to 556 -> 1.35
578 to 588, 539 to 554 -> 1.54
